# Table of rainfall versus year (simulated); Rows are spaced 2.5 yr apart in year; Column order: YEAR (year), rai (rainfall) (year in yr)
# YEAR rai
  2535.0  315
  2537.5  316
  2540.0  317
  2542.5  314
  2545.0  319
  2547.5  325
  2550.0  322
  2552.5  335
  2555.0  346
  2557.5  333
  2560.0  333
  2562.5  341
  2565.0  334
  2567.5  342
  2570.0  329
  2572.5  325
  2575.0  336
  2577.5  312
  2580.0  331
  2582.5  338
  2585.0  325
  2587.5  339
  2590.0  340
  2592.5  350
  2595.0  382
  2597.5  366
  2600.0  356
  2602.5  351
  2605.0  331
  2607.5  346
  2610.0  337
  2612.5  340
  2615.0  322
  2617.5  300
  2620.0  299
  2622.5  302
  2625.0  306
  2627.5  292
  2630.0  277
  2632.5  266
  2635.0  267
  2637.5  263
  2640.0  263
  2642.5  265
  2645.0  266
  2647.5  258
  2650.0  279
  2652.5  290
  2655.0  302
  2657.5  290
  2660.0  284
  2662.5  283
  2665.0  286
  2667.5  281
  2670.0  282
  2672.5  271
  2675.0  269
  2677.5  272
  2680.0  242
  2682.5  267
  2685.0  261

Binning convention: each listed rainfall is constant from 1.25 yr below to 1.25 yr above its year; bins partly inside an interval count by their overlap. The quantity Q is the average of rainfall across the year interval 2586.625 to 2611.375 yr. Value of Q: 350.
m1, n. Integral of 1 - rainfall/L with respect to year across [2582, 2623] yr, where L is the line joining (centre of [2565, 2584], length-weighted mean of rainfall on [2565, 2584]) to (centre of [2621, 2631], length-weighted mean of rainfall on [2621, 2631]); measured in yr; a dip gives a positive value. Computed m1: -3.4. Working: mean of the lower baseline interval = 331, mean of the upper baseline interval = 295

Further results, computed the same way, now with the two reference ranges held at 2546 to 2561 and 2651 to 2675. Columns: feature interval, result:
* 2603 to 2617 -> -1.2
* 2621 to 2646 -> 1.7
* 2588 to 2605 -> -2.2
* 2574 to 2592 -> -0.7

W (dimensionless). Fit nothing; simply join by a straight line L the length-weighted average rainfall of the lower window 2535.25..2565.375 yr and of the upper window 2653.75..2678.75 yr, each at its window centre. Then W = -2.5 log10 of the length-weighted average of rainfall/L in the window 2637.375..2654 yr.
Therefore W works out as 0.077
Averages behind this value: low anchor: 327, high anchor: 282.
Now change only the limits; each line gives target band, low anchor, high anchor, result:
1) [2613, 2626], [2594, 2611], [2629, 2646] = 0.01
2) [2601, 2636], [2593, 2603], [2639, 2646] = 0.03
